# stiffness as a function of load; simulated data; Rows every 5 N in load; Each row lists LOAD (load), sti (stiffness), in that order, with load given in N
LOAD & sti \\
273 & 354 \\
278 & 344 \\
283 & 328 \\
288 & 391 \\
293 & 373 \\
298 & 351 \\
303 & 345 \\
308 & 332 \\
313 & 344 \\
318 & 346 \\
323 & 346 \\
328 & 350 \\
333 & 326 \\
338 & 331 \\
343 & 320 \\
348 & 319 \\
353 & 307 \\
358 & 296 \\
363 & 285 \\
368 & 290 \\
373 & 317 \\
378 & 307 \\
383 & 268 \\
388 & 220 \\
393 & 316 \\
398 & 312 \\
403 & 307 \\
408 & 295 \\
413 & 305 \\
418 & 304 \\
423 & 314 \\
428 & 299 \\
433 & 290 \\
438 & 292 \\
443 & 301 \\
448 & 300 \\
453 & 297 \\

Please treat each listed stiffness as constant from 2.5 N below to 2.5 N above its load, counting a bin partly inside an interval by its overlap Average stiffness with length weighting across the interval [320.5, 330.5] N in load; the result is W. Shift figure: 348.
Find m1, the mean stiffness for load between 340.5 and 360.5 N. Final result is 310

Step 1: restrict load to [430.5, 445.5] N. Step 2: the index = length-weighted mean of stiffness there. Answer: 294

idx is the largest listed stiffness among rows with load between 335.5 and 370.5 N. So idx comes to 331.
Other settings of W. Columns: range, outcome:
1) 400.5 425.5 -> 305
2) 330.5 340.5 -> 328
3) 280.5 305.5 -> 358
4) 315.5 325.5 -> 346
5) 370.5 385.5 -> 297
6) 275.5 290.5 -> 354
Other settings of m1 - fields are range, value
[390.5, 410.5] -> 308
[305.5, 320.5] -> 341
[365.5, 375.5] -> 304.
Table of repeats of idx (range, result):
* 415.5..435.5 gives 314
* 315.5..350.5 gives 350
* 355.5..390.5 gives 317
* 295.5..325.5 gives 351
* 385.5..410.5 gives 316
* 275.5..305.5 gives 391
